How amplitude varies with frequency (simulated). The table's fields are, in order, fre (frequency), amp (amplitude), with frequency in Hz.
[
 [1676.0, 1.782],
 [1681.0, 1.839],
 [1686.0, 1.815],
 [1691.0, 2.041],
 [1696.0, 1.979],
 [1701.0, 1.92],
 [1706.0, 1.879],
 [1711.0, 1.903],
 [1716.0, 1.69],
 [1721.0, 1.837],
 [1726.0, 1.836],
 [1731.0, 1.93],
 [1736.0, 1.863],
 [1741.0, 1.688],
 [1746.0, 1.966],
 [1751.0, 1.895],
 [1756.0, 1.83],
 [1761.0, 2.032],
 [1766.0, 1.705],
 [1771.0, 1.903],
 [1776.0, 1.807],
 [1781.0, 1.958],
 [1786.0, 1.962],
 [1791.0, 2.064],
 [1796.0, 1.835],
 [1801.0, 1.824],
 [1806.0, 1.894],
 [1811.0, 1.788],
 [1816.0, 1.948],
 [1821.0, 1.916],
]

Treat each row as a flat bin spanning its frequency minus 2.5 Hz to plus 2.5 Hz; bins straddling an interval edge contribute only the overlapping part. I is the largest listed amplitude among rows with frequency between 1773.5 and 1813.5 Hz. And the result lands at 2.064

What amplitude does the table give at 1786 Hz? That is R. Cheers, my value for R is 1.962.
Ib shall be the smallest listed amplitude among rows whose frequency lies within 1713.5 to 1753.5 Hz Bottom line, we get 1.688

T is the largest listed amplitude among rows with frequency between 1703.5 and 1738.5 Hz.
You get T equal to 1.93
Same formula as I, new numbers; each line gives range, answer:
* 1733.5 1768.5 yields 2.032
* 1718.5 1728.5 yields 1.837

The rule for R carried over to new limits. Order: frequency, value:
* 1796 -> 1.835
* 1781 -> 1.958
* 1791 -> 2.064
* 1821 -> 1.916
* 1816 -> 1.948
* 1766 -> 1.705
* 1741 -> 1.688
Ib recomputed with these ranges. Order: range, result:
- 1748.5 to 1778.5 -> 1.705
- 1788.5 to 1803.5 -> 1.824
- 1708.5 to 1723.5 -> 1.69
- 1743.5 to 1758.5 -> 1.83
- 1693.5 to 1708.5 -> 1.879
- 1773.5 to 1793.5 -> 1.807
